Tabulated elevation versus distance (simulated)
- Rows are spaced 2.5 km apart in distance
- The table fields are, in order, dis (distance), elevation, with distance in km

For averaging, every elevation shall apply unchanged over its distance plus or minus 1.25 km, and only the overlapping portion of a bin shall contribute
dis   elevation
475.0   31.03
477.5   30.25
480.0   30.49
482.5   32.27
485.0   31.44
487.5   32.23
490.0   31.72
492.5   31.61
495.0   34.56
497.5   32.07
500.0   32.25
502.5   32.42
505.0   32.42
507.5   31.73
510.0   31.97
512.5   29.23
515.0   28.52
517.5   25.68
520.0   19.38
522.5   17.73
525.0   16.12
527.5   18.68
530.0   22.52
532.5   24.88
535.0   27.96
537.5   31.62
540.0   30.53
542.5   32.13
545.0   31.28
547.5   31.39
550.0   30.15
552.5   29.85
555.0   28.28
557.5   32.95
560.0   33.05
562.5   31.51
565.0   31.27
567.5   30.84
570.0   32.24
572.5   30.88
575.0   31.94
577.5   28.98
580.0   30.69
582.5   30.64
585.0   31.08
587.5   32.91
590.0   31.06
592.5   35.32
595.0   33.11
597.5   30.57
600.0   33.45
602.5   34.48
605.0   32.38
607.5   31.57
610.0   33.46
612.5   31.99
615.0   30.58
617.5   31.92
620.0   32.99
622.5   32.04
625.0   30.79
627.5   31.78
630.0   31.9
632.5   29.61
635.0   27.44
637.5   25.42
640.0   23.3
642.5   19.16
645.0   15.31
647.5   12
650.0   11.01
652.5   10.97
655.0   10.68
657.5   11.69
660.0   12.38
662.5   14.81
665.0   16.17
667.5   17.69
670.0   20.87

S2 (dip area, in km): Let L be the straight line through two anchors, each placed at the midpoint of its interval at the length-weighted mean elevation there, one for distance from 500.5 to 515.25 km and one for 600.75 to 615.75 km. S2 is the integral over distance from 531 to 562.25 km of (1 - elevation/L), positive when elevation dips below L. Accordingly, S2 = 1.4 km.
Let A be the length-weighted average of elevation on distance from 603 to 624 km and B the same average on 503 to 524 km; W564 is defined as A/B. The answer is 1.19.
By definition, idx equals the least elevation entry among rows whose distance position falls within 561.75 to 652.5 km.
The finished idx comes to 10.97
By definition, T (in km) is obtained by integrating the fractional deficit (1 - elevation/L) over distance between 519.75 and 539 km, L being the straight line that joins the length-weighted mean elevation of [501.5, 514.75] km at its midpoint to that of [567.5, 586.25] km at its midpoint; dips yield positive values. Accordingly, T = 5.3 km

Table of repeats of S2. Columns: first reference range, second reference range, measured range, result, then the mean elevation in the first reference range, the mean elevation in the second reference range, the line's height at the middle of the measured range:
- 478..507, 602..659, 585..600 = -3.0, 32.1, 25.1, 27.1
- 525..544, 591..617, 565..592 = -0.9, 26.3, 32.7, 30.3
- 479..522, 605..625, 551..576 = 0.0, 30.4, 32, 31.3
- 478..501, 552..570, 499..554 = 6.9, 32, 31.2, 31.6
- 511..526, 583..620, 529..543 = -1.7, 23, 32.4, 25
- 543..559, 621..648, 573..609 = -4.6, 30.8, 25.8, 28.4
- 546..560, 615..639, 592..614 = -1.7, 30.8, 30.4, 30.5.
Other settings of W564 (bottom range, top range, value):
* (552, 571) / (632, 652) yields 0.63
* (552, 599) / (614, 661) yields 0.72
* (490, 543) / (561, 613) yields 1.15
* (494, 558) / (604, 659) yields 0.88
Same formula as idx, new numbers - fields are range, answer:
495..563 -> 16.12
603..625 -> 30.58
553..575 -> 28.28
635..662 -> 10.68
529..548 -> 22.52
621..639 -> 25.42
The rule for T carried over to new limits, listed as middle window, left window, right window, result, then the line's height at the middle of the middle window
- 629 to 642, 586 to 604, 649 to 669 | -4.0 km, 20.5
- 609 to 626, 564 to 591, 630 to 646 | -3.5 km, 26.5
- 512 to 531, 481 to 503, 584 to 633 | 6.1 km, 32.2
